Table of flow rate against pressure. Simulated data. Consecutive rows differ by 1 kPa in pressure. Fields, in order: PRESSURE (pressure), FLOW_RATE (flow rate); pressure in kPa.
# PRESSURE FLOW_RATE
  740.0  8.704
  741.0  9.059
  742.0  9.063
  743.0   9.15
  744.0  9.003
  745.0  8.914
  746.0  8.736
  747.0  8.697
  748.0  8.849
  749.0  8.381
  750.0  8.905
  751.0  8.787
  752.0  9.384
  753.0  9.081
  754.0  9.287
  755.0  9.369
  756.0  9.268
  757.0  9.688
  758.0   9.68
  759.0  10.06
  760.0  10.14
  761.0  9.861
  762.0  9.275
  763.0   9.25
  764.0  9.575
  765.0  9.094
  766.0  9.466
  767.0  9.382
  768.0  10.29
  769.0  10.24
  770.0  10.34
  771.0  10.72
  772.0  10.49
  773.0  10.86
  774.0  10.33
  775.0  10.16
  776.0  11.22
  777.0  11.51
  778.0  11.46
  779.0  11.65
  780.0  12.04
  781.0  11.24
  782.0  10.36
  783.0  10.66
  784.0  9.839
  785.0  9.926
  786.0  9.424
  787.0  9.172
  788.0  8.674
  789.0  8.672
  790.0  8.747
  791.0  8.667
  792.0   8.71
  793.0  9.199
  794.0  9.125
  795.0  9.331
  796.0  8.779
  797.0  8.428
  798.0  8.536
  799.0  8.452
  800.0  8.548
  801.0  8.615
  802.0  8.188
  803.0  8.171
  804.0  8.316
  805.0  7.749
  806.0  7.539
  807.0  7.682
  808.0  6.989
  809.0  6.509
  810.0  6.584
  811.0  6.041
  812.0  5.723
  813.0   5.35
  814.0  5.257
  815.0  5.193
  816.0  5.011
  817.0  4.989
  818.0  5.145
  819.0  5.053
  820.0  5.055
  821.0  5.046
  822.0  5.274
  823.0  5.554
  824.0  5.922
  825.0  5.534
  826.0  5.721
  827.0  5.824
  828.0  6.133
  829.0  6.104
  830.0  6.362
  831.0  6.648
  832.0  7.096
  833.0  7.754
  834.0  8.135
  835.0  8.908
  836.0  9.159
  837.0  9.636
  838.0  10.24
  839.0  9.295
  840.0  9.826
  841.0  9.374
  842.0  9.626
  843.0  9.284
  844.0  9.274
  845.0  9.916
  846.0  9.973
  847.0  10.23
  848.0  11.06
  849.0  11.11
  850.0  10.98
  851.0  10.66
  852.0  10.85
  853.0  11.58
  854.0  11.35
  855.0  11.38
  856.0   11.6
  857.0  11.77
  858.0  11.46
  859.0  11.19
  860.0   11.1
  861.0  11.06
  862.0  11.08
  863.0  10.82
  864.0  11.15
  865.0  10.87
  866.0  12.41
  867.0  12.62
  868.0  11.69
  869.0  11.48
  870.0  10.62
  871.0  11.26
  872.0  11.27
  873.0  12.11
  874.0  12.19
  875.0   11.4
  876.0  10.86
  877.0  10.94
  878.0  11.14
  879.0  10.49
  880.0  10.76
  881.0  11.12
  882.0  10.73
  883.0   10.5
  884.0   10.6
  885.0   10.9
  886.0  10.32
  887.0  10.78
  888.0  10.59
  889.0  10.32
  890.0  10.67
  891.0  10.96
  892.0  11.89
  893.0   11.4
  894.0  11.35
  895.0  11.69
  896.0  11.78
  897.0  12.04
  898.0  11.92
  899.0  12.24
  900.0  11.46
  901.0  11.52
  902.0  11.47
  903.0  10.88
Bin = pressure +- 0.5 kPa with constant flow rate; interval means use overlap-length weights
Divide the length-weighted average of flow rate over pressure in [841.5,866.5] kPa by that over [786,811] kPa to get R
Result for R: 1.31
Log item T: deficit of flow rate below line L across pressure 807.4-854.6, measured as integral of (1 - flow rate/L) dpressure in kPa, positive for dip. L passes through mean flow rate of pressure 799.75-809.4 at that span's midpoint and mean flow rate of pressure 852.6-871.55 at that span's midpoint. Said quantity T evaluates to 9.3 kPa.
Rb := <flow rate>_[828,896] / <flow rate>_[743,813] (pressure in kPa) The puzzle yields 1.14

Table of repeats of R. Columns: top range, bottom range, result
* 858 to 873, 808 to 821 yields 2.05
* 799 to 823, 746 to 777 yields 0.67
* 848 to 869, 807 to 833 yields 1.94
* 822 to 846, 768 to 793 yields 0.77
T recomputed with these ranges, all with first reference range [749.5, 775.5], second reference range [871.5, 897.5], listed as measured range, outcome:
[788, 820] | 8.80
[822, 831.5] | 4.10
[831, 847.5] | 2.25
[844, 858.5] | -0.27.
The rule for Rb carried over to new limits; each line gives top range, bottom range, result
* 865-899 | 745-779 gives 1.15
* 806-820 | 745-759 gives 0.64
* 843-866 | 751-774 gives 1.12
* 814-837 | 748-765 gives 0.67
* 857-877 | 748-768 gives 1.22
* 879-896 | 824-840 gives 1.45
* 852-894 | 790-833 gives 1.62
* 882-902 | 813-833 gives 1.97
